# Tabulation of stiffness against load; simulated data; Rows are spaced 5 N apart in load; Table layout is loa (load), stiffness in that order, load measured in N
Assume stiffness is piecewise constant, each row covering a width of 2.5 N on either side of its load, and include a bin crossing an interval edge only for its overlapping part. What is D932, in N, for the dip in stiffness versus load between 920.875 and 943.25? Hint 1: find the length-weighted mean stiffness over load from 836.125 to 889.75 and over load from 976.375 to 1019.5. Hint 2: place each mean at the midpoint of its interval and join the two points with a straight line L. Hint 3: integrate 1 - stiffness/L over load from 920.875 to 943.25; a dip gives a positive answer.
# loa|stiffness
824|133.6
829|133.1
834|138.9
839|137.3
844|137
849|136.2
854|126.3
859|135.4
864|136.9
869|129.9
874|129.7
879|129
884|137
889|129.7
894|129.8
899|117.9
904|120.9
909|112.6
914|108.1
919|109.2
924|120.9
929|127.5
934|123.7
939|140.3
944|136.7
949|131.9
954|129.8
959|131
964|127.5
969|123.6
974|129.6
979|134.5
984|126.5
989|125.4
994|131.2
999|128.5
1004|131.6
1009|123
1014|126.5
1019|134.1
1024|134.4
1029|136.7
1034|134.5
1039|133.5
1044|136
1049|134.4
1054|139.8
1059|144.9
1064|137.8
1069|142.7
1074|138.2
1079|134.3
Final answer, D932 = 0.5 N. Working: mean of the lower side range 133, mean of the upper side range 129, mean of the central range 128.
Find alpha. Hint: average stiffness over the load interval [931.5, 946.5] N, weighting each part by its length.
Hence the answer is 134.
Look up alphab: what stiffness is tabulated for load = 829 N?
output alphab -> 133.1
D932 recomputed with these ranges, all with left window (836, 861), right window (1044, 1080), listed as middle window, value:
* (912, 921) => 1.8 N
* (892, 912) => 2.3 N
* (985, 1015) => 2.2 N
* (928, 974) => 2.1 N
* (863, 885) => 0.5 N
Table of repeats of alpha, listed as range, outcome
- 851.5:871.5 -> 132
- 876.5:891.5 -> 132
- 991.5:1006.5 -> 130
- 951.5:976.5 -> 128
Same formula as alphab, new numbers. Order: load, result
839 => 137.3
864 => 136.9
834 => 138.9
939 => 140.3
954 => 129.8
